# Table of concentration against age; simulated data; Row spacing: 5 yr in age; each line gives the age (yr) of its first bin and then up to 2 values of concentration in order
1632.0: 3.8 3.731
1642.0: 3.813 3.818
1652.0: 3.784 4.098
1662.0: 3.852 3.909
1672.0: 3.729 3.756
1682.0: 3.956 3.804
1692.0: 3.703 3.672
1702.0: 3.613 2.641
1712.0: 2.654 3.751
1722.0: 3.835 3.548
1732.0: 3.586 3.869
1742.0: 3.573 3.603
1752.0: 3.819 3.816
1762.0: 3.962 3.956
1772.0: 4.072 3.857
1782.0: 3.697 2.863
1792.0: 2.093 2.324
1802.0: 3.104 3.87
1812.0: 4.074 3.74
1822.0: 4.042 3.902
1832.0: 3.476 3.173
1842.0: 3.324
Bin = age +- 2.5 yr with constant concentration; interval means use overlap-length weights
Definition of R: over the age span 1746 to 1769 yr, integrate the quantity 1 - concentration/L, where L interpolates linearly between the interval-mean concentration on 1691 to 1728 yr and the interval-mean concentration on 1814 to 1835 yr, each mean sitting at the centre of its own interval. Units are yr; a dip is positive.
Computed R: -1.8 yr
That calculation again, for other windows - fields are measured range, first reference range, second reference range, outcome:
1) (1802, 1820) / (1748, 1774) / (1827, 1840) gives -1.05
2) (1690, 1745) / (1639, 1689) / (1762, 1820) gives 2.79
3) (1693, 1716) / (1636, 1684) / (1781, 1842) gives 3.00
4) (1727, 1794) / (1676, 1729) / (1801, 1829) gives 1.32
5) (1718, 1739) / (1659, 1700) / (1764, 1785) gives 0.70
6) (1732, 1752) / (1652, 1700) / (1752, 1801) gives -0.73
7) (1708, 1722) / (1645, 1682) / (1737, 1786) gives 2.07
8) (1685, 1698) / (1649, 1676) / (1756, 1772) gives 0.53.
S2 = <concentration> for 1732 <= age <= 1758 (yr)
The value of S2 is 3.72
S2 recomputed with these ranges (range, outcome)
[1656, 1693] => 3.85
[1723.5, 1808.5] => 3.51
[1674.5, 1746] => 3.57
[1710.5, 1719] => 3.23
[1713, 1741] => 3.65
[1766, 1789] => 3.69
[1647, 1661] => 3.91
